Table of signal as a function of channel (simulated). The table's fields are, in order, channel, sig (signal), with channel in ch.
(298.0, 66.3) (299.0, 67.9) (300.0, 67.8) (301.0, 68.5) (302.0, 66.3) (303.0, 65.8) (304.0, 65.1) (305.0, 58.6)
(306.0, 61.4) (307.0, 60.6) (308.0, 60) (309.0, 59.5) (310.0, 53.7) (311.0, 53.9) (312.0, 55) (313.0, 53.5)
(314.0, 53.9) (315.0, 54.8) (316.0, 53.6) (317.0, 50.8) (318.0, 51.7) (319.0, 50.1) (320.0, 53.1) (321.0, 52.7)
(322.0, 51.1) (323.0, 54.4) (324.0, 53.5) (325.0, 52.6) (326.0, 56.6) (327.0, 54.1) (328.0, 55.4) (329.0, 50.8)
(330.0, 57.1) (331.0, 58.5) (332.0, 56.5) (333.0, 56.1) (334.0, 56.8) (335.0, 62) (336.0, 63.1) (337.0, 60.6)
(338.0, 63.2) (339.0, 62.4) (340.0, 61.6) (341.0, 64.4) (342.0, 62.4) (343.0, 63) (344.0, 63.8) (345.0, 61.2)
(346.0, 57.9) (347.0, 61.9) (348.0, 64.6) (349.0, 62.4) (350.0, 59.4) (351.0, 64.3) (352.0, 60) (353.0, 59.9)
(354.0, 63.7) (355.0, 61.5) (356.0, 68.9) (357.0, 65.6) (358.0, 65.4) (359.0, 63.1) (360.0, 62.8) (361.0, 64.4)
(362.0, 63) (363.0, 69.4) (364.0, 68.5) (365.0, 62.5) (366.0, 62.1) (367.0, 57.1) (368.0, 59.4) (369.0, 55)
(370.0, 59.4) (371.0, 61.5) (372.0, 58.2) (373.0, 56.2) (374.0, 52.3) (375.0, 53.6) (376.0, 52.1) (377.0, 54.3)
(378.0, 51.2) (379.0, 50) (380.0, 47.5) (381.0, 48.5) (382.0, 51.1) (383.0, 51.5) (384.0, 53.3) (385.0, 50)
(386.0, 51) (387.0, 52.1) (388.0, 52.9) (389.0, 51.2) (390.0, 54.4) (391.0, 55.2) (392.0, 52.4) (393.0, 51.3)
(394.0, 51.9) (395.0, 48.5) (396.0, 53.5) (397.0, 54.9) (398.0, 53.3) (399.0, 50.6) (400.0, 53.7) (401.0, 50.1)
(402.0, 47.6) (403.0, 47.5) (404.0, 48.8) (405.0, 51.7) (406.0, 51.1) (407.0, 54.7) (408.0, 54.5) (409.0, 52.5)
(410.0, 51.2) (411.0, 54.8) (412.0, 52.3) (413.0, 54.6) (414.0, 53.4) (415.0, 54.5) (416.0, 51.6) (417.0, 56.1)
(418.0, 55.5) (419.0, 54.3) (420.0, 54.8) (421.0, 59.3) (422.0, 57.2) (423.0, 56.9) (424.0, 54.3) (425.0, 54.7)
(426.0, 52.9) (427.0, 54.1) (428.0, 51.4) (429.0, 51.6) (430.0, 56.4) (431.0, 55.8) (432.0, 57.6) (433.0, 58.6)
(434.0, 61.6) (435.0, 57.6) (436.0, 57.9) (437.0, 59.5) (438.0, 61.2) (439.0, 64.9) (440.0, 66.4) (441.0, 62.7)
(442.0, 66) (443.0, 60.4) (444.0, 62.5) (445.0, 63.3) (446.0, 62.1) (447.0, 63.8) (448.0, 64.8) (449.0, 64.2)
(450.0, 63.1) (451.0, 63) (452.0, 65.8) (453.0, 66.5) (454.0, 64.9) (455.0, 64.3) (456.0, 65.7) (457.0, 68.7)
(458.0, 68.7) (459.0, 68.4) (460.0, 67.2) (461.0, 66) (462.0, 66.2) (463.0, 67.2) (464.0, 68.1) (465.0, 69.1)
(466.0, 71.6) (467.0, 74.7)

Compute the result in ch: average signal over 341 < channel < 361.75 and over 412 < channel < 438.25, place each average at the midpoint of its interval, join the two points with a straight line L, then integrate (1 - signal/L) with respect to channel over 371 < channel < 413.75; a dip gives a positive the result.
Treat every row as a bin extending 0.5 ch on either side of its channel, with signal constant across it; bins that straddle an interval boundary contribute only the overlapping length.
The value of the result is 4.9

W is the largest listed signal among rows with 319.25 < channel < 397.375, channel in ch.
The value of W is 69.4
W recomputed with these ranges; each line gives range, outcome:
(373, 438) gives 61.6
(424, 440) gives 66.4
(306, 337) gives 63.1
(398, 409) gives 54.7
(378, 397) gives 55.2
